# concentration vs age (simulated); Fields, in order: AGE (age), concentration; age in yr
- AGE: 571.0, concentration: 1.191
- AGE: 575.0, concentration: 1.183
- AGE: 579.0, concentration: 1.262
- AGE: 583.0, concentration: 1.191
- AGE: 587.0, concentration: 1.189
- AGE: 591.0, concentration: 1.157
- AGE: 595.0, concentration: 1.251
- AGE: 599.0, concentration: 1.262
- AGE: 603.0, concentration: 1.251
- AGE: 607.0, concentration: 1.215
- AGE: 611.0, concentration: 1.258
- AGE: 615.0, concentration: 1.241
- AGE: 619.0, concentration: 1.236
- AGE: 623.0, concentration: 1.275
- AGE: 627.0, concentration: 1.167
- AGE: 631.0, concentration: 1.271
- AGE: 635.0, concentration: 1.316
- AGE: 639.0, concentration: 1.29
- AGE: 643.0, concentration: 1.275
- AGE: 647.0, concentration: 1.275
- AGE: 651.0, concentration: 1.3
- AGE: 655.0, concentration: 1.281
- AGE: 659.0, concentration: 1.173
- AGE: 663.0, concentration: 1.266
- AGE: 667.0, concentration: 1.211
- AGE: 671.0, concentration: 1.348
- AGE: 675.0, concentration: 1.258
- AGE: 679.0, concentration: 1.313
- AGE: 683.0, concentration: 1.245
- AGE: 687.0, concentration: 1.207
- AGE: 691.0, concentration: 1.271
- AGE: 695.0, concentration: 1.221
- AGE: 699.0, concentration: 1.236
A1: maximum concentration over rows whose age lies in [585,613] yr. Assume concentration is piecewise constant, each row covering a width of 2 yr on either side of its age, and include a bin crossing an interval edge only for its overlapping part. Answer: 1.262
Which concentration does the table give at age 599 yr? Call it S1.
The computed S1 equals 1.262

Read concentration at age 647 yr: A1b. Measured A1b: 1.275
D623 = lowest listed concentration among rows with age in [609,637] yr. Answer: 1.167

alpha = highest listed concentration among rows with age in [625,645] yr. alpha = 1.316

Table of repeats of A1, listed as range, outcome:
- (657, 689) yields 1.348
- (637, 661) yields 1.3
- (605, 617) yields 1.258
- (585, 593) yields 1.189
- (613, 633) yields 1.275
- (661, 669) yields 1.266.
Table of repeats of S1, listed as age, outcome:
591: 1.157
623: 1.275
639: 1.29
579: 1.262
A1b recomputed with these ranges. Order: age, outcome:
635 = 1.316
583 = 1.191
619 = 1.236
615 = 1.241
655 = 1.281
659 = 1.173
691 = 1.271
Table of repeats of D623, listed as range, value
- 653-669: 1.173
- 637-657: 1.275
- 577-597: 1.157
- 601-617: 1.215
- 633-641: 1.29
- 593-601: 1.251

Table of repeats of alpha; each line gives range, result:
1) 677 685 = 1.313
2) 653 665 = 1.281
